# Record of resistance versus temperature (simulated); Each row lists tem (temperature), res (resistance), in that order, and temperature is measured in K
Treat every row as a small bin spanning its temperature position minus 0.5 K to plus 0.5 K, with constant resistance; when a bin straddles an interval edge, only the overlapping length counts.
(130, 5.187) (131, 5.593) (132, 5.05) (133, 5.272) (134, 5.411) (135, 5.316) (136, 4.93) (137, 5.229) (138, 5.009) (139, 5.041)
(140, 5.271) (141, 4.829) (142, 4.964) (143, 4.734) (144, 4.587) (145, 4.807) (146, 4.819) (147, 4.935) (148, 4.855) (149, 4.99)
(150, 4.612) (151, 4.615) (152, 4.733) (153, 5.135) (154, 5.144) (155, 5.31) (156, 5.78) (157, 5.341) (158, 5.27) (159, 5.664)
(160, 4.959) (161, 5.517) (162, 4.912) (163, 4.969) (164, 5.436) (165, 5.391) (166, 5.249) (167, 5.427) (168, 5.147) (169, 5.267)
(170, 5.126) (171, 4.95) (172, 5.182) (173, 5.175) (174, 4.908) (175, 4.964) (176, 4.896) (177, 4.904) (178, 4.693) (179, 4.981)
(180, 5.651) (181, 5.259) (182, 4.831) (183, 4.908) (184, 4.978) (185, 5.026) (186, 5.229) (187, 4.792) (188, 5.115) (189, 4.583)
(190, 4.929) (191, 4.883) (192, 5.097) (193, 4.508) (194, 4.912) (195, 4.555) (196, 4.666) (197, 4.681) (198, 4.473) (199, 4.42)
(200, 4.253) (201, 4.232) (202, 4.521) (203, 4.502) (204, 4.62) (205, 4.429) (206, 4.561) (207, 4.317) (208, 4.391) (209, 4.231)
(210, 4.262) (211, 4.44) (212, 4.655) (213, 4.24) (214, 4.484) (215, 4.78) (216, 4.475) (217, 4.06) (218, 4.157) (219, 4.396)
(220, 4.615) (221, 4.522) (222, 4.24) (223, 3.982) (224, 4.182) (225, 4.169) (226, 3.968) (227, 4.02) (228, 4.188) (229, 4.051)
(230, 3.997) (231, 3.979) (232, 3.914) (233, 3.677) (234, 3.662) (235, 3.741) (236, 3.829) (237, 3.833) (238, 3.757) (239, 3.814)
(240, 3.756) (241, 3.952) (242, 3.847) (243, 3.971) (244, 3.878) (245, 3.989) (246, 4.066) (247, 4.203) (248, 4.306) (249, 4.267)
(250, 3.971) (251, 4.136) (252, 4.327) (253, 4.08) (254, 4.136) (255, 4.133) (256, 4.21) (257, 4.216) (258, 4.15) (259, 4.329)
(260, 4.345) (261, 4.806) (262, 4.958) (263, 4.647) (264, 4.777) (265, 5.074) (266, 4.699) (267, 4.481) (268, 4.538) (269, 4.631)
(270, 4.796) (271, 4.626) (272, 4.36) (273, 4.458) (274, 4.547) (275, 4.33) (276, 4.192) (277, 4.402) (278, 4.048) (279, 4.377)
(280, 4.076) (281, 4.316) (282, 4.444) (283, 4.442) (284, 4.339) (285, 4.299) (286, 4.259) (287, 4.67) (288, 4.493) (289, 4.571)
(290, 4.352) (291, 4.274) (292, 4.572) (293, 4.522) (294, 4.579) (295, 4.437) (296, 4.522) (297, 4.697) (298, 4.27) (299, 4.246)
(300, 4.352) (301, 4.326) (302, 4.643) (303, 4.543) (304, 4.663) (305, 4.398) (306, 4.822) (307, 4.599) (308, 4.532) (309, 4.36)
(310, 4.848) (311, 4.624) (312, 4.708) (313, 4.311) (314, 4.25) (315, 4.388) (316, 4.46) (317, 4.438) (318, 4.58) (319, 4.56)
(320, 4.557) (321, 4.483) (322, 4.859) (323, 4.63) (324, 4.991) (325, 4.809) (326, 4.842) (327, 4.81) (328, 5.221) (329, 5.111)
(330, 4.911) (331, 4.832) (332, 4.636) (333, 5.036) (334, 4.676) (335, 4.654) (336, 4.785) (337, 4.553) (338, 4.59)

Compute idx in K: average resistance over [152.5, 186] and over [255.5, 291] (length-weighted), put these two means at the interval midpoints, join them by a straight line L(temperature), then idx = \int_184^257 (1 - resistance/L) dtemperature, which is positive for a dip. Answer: 7.9 K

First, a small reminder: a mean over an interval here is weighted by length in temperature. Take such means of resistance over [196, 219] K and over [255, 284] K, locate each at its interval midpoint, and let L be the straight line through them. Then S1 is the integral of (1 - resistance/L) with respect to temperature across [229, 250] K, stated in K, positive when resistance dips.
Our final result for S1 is 2.5 K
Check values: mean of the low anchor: 4.42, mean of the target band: 3.93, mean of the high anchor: 4.47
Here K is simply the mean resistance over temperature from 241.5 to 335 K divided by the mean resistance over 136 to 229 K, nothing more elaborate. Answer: 0.9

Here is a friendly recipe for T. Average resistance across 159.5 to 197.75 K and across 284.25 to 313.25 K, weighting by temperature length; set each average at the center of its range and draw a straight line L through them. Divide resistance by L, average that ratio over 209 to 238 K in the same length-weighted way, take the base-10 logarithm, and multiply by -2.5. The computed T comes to 0.16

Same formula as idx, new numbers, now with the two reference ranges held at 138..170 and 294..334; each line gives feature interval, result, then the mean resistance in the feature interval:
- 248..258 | 1.3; 4.17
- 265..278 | 0.7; 4.51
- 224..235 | 2.0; 3.96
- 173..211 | 1.8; 4.74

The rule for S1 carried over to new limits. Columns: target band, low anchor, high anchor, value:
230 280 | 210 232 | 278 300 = 1.26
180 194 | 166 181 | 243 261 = -0.04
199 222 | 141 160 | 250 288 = 1.46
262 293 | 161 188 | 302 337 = 2.05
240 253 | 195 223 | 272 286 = 0.92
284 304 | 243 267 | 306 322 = 0.04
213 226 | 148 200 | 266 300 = 1.23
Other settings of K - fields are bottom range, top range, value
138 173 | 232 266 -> 0.82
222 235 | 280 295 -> 1.11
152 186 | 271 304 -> 0.86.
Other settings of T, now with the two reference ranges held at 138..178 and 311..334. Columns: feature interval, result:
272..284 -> 0.111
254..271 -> 0.068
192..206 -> 0.099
